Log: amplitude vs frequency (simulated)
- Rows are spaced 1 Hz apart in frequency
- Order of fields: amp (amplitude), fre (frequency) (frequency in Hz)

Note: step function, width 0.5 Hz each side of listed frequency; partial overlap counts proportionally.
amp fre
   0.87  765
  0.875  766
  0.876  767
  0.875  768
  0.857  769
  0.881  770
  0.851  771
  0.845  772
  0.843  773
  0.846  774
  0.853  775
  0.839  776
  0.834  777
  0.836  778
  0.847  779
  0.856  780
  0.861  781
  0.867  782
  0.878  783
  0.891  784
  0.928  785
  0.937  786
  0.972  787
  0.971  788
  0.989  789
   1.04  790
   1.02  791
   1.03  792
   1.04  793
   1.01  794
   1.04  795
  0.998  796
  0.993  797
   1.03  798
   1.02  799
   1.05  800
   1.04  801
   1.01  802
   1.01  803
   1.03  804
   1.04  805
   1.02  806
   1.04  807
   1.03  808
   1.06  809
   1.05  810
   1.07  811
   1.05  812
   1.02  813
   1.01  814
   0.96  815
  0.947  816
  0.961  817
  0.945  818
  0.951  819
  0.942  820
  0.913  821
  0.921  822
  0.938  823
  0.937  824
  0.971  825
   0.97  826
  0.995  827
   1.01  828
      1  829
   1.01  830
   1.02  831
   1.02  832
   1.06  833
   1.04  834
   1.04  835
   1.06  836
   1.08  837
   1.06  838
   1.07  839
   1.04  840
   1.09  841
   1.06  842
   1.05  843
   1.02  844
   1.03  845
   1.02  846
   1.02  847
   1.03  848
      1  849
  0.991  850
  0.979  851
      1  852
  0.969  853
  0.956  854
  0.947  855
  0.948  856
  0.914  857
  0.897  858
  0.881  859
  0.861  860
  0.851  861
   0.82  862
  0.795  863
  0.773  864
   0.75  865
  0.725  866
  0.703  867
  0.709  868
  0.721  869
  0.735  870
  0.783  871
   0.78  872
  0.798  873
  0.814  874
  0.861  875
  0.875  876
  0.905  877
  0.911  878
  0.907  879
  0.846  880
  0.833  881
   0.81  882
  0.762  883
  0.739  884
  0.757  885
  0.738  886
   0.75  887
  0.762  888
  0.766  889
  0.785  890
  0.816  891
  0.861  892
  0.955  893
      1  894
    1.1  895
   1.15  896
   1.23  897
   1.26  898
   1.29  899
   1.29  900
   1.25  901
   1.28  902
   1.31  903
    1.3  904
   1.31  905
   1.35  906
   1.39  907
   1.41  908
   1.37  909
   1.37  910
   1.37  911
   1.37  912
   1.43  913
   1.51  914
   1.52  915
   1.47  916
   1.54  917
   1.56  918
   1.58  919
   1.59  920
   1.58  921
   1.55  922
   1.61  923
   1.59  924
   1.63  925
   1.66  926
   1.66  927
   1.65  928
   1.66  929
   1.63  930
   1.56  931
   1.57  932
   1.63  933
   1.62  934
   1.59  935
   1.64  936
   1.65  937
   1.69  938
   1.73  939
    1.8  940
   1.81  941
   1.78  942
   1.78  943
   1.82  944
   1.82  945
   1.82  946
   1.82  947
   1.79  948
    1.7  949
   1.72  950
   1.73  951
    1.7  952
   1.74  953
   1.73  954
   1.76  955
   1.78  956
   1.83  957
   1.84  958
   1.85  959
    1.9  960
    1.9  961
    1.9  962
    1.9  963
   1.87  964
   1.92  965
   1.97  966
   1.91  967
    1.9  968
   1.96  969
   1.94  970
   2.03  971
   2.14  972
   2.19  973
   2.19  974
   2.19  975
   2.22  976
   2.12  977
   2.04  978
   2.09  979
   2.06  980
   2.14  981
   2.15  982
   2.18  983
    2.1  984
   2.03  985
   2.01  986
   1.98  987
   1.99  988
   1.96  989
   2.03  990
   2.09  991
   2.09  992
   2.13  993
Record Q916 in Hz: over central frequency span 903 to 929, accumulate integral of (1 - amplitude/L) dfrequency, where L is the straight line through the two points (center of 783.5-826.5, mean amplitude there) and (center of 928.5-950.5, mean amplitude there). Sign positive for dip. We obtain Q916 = 1.5 Hz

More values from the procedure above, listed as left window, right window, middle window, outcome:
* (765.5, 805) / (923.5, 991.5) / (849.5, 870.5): 7.6 Hz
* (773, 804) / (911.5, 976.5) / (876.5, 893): 7.2 Hz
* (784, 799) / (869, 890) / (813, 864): -4.8 Hz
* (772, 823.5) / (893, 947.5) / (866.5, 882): 5.9 Hz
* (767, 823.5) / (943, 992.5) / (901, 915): 2.1 Hz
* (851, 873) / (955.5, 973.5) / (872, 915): 4.4 Hz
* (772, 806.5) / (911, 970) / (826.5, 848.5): 2.9 Hz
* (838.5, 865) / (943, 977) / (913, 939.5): 0.0 Hz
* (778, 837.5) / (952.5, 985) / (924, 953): 1.5 Hz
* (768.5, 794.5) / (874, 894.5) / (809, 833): -2.9 Hz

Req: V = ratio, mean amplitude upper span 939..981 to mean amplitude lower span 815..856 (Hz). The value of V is 1.90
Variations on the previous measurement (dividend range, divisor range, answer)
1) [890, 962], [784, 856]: 1.53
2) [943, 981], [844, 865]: 2.05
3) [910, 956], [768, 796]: 1.80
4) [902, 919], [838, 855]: 1.39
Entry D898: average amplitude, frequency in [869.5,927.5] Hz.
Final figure 1.16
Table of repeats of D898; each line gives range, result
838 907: 0.949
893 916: 1.31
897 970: 1.64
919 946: 1.67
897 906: 1.29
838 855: 1.02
